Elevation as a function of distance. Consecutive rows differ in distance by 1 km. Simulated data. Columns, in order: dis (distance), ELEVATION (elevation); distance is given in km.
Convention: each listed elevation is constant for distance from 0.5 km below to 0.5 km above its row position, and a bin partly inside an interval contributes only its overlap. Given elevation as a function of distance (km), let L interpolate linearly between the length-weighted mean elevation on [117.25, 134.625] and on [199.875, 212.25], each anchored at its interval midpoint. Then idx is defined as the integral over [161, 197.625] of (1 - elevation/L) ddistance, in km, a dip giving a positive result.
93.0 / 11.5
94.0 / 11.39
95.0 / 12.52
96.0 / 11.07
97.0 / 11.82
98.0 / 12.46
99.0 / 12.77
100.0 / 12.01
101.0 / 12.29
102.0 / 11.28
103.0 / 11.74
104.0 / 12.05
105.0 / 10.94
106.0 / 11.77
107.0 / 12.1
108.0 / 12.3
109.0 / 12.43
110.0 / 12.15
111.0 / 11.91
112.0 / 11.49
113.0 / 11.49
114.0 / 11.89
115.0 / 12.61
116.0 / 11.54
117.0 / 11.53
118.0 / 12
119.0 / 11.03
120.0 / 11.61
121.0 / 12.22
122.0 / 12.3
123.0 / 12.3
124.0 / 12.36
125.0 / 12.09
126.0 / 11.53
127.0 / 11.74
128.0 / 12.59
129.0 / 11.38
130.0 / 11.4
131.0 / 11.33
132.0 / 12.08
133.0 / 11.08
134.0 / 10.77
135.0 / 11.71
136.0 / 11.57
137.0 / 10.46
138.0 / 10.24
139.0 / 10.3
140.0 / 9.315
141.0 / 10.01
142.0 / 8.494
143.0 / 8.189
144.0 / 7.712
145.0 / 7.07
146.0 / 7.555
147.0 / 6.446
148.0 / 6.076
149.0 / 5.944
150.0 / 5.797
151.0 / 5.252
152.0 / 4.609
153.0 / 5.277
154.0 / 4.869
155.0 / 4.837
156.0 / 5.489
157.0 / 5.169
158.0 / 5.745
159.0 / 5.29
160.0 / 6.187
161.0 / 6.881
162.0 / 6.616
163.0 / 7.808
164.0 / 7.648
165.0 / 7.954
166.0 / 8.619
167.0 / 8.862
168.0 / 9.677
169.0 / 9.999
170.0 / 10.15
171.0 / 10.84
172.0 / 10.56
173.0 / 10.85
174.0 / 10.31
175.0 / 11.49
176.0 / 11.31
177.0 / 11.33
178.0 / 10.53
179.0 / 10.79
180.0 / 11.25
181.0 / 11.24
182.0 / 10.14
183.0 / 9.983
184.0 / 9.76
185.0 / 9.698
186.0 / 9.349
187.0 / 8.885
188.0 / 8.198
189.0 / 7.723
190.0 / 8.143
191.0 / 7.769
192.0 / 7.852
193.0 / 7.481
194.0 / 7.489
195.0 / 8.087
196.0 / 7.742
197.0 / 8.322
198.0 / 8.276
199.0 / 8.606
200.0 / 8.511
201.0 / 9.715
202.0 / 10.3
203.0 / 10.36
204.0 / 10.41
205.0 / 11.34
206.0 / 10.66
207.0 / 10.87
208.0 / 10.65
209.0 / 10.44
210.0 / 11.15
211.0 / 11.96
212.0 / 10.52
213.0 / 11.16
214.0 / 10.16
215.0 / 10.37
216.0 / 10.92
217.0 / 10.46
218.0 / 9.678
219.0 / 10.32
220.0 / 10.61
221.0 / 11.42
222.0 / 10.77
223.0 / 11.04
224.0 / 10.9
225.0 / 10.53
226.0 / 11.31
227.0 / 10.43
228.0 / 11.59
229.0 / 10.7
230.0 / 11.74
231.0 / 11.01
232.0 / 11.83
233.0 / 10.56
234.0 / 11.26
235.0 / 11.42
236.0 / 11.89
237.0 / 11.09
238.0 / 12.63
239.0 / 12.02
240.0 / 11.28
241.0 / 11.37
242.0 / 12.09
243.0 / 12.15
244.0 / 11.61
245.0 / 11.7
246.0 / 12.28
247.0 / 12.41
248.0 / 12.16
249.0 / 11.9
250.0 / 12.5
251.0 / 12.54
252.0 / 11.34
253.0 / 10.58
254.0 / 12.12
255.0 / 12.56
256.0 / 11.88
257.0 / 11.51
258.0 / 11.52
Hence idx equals 5.8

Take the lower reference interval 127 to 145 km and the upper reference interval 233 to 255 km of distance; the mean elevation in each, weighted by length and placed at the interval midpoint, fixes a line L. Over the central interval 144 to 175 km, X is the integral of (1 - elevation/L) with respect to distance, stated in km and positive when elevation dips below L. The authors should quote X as 9.8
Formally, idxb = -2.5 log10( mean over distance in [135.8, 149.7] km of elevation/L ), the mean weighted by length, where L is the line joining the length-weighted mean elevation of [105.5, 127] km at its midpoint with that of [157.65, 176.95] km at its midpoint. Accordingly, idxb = 0.23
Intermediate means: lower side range 11.9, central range 8.42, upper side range 8.86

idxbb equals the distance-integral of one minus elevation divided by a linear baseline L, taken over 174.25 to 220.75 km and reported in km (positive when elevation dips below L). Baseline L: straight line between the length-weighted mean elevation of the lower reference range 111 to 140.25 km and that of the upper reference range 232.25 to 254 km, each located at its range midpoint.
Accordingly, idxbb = 7.3 km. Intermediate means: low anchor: 11.5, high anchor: 11.8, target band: 9.84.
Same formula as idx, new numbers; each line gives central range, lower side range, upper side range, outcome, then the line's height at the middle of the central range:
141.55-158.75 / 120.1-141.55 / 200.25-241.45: 7.85 km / 11.3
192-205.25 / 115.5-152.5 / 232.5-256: 2.61 km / 11.1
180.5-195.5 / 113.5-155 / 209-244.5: 2.53 km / 10.6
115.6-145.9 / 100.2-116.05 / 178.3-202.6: 0.63 km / 11.1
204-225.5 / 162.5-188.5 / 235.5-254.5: 0.51 km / 11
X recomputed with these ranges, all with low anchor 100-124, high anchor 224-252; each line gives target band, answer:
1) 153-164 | 5.5 km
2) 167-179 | 1.2 km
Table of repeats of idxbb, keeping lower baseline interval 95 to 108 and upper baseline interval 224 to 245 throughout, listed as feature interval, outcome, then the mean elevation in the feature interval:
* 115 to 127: -0.1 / 11.9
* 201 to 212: 0.7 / 10.8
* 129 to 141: 0.9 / 10.9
